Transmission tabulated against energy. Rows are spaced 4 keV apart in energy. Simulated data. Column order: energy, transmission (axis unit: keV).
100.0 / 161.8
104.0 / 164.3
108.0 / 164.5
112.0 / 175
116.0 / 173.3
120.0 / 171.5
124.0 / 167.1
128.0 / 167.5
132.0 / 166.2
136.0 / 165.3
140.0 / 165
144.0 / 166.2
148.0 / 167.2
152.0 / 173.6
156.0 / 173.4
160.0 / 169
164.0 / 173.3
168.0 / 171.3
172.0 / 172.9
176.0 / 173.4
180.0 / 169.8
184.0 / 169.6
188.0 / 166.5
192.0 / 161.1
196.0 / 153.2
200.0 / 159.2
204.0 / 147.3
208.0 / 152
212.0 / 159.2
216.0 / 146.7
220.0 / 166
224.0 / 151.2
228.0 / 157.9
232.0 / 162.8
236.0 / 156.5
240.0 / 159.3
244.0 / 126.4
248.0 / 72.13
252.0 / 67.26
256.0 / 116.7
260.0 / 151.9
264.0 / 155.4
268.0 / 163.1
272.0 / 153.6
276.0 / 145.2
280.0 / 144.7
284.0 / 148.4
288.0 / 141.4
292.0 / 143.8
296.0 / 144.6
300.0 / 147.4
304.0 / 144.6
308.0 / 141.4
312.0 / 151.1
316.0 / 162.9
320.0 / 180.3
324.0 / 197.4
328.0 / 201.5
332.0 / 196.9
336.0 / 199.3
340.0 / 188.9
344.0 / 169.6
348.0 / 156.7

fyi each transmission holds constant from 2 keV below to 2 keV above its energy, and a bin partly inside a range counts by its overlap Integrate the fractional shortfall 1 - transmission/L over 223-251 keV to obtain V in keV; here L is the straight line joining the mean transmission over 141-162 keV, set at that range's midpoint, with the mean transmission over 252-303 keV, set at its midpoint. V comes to 2.6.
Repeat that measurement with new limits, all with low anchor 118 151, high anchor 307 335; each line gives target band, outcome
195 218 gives 2.5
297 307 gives 1.8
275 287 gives 2.0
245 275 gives 8.3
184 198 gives 0.7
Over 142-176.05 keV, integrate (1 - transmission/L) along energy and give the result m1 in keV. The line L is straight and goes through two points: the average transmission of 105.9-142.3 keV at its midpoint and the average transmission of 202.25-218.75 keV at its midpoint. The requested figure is -2.0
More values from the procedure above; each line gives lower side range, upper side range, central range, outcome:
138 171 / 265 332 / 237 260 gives 6.8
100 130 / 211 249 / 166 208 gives -2.3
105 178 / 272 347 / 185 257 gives 9.8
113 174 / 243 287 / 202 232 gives -1.7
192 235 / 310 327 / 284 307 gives 3.5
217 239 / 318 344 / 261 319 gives 9.4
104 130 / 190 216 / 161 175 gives -1.0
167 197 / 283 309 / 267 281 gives -0.2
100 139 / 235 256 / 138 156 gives -1.4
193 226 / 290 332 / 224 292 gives 8.2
